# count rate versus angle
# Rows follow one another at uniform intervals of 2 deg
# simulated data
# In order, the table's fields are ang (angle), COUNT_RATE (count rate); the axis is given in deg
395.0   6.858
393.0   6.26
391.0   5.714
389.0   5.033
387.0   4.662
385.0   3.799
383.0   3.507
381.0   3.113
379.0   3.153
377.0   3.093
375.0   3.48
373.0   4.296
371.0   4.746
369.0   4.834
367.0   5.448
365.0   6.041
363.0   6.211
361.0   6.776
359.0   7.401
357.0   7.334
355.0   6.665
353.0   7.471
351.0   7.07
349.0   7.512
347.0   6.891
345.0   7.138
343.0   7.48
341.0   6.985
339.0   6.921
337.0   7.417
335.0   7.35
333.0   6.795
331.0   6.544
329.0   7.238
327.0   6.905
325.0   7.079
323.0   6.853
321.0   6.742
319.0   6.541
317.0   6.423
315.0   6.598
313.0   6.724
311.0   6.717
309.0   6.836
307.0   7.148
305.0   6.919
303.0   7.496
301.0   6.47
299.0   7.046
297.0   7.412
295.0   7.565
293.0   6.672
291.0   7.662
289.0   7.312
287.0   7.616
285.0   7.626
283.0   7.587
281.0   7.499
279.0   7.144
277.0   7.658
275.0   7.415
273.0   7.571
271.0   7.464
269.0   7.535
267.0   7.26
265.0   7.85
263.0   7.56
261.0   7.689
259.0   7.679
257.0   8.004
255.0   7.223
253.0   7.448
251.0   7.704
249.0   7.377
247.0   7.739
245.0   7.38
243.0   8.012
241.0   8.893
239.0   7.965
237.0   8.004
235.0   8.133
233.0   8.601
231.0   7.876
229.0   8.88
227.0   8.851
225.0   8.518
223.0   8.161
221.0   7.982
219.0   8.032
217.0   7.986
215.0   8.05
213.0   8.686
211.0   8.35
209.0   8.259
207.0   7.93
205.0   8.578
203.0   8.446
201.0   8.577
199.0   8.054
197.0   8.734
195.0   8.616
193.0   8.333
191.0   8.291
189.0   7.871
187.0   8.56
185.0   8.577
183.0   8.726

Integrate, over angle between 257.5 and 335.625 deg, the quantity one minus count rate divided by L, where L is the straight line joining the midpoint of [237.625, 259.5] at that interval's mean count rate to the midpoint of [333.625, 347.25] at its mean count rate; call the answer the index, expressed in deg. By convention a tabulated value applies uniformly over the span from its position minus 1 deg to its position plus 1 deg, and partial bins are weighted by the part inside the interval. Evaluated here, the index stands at 2.9 deg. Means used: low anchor 7.77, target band 7.19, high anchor 7.17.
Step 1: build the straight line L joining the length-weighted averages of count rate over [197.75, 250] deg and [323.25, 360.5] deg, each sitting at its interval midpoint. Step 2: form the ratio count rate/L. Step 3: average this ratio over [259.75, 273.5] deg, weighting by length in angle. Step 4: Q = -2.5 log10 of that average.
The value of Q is 0.03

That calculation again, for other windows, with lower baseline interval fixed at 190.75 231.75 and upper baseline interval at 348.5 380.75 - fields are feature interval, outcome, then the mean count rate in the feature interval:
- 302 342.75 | -0.09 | 6.92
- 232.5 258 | -0.02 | 7.87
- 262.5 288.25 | -0.05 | 7.52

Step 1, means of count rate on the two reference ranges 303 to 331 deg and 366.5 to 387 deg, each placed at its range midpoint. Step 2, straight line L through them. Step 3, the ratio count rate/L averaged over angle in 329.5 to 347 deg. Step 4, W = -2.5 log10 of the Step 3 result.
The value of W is -0.22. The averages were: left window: 6.84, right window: 3.95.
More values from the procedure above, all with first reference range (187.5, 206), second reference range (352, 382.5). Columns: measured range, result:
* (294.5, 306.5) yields -0.10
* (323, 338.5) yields -0.18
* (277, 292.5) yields -0.10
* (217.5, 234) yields -0.06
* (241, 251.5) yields -0.04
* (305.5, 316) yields -0.08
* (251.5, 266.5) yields -0.05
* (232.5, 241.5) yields -0.08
